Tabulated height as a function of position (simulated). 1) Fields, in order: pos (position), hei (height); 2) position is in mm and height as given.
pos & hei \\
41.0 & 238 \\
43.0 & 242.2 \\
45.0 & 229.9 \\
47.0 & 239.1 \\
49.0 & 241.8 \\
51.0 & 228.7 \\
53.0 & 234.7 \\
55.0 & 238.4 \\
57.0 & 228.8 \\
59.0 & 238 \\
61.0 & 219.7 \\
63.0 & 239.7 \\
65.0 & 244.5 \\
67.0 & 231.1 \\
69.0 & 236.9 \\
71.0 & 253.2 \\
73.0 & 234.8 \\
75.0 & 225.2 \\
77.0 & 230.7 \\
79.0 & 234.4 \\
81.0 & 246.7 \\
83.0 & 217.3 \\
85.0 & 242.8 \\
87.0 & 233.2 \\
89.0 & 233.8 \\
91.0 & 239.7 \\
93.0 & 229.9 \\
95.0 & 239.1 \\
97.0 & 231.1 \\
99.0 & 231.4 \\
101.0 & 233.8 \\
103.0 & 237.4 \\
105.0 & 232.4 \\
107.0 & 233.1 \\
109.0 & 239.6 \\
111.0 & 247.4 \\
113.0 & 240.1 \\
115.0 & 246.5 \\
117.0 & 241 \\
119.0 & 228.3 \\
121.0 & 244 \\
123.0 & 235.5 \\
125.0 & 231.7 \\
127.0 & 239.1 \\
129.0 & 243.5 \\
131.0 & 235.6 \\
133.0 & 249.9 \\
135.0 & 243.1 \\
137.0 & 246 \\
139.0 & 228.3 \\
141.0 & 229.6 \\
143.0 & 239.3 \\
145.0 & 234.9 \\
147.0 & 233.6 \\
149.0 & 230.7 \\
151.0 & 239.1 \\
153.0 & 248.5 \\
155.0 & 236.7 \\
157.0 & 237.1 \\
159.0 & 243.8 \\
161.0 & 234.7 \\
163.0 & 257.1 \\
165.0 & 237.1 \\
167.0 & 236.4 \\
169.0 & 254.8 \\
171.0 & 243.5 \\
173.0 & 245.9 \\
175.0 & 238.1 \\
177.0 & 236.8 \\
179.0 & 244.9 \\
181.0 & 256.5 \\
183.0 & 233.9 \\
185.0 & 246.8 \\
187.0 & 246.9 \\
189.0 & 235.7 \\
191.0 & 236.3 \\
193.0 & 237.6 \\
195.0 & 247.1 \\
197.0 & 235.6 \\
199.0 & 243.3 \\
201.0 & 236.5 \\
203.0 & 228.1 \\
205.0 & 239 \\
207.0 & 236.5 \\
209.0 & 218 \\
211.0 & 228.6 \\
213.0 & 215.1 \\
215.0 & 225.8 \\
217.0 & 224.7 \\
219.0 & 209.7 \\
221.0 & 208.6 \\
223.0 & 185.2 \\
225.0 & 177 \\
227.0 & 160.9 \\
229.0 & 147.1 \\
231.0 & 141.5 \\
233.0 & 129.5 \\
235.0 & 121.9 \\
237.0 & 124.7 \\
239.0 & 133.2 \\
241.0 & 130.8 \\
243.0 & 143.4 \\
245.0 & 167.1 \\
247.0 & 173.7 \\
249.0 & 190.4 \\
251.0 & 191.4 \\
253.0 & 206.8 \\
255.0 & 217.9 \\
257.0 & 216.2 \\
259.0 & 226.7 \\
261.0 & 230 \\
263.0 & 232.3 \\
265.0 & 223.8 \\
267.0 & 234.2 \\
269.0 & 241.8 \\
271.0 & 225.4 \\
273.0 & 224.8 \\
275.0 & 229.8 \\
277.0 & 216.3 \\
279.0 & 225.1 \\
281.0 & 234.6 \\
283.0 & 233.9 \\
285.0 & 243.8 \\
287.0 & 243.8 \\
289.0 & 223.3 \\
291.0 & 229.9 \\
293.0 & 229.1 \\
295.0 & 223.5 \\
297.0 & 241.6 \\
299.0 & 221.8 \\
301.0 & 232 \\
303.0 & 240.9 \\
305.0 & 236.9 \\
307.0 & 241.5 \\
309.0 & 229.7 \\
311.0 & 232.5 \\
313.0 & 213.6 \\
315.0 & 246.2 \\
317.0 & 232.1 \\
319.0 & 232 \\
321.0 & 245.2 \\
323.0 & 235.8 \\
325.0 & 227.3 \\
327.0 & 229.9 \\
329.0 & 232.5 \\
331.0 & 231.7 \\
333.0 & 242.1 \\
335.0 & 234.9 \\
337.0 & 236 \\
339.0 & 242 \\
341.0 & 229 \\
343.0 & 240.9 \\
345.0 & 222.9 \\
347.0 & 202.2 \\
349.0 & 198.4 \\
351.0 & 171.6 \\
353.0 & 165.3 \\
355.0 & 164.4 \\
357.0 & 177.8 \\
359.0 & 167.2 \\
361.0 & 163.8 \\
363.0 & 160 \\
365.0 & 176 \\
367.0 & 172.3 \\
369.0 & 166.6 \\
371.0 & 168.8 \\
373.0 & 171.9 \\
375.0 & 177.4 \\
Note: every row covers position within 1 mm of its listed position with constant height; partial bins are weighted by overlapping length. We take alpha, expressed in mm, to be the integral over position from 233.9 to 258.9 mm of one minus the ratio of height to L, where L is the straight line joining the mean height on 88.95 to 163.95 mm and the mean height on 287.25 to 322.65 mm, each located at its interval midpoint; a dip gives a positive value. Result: 6.87 mm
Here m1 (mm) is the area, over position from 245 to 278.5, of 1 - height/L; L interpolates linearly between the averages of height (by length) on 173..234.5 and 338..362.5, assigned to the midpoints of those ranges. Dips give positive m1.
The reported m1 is -1.2 mm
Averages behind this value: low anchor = 218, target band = 216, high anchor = 195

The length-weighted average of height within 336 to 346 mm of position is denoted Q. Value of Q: 234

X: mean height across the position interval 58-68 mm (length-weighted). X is 235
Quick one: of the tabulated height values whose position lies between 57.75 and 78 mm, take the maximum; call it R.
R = 253.2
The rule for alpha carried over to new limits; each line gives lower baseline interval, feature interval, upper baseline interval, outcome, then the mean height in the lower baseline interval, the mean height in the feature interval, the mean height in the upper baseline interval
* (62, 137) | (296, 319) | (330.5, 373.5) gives -3.46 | 237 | 233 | 196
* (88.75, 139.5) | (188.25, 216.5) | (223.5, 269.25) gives -4.76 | 238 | 233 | 180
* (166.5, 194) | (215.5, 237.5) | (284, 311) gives 6.48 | 243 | 169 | 234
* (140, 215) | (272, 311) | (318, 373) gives -2.98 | 238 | 232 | 204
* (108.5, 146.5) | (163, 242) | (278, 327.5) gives 7.93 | 239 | 213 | 233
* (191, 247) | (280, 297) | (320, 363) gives -2.51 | 193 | 233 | 211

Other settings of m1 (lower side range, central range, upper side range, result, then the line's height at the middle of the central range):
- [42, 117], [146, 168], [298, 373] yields -1.0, 229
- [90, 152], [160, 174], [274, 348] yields -0.5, 236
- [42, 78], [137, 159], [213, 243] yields -4.1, 199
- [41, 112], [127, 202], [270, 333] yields -2.1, 234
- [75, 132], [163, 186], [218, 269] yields -3.9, 209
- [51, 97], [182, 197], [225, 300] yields -1.9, 214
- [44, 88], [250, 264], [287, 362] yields 0.5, 225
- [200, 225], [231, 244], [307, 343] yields 5.3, 223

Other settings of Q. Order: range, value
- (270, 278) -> 224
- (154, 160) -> 239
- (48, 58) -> 234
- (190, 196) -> 240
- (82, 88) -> 231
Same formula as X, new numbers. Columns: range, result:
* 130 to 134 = 243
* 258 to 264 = 230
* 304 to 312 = 235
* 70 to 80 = 236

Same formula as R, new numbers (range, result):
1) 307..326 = 246.2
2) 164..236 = 256.5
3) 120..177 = 257.1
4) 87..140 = 249.9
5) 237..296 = 243.8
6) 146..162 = 248.5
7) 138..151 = 239.3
